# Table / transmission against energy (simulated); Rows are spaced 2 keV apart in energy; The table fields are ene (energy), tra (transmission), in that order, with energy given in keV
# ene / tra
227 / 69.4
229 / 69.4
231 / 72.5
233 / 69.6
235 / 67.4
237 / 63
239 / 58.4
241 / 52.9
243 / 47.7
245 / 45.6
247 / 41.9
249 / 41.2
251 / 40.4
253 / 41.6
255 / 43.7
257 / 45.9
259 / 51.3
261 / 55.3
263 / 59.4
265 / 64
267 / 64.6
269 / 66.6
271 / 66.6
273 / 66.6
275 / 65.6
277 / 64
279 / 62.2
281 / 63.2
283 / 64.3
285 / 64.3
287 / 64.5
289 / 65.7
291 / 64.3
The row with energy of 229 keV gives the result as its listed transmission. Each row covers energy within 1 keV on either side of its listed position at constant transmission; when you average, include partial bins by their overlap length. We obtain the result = 69.4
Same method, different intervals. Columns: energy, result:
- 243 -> 47.7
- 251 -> 40.4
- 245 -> 45.6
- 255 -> 43.7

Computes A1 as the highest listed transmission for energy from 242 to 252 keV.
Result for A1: 47.7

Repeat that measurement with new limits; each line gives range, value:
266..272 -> 66.6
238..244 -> 58.4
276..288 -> 64.5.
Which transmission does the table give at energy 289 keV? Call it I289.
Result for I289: 65.7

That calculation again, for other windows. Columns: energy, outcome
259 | 51.3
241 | 52.9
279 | 62.2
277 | 64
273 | 66.6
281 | 63.2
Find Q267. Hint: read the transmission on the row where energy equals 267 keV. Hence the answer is 64.6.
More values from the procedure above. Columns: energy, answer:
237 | 63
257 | 45.9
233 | 69.6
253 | 41.6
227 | 69.4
